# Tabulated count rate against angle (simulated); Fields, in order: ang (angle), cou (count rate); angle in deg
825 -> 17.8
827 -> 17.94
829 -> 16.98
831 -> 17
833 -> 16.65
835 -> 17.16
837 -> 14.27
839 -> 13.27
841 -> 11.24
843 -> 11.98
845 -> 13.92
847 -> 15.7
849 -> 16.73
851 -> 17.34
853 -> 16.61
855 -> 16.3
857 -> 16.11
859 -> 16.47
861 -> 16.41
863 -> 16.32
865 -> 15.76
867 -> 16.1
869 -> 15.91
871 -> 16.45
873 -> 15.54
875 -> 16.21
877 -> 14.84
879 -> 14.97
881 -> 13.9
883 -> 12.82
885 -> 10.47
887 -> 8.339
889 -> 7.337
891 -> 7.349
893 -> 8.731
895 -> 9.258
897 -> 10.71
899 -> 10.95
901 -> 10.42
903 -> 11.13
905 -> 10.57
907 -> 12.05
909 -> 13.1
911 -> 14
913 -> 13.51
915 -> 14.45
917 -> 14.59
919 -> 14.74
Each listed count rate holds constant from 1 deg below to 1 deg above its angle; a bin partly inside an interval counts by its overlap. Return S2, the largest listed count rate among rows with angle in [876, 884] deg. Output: 14.97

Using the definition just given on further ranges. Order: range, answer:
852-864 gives 16.61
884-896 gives 10.47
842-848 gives 15.7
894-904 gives 11.13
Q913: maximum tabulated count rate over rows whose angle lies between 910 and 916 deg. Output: 14.45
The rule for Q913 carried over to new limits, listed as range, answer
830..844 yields 17.16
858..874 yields 16.47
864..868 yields 16.1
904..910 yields 13.1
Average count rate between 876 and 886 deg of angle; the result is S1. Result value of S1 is 13.4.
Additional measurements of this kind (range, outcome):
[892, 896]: 8.99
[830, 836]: 16.9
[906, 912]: 13.1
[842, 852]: 15.1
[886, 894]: 7.94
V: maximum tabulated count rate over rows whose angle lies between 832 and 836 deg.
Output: 17.16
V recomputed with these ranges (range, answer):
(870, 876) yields 16.45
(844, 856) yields 17.34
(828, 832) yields 17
